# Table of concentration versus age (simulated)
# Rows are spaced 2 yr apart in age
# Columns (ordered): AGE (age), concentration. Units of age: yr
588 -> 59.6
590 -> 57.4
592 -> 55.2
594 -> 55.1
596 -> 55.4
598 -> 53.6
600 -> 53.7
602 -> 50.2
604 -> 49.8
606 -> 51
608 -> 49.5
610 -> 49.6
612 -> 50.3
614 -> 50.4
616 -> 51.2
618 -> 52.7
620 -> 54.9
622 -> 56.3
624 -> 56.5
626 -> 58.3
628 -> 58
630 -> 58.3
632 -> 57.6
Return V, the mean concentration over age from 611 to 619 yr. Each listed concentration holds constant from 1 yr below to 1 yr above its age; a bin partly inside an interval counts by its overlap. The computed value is 51.1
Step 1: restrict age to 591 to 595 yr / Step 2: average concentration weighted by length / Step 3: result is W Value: 55.2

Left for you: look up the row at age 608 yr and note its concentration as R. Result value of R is 49.5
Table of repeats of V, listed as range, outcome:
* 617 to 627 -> 55.7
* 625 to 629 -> 58.1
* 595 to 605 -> 52.5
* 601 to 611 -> 50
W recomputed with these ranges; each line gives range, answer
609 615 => 50.1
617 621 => 53.8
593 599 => 54.7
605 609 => 50.2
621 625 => 56.4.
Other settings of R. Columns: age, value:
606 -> 51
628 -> 58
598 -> 53.6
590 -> 57.4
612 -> 50.3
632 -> 57.6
